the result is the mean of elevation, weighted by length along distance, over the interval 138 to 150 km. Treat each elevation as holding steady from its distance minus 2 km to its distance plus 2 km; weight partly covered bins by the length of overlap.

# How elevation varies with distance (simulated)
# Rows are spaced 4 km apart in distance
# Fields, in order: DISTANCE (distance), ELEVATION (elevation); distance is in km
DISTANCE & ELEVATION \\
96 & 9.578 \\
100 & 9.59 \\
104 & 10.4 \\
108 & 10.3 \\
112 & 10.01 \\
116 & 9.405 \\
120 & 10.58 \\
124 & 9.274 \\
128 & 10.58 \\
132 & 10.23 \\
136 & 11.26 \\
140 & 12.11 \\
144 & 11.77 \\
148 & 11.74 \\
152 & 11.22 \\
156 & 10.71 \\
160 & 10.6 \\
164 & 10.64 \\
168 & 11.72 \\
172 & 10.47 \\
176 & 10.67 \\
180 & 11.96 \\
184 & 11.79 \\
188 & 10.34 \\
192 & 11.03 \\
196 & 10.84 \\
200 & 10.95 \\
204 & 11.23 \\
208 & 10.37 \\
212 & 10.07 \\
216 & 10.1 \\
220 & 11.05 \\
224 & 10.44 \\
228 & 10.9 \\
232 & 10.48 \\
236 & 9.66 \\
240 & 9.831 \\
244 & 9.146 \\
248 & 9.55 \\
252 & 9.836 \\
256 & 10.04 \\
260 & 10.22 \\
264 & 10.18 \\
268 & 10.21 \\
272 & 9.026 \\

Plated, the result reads 11.9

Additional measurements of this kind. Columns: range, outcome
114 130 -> 9.96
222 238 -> 10.4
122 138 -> 10.3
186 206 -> 10.9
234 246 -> 9.55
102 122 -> 10.1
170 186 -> 11.2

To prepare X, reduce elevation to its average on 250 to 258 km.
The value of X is 9.94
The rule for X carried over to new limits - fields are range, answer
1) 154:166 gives 10.7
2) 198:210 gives 10.8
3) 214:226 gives 10.5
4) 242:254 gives 9.51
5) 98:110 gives 10.1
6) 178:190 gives 11.4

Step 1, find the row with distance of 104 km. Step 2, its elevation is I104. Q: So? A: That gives 10.4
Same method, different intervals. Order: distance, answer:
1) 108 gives 10.3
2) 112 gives 10.01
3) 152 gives 11.22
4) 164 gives 10.64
